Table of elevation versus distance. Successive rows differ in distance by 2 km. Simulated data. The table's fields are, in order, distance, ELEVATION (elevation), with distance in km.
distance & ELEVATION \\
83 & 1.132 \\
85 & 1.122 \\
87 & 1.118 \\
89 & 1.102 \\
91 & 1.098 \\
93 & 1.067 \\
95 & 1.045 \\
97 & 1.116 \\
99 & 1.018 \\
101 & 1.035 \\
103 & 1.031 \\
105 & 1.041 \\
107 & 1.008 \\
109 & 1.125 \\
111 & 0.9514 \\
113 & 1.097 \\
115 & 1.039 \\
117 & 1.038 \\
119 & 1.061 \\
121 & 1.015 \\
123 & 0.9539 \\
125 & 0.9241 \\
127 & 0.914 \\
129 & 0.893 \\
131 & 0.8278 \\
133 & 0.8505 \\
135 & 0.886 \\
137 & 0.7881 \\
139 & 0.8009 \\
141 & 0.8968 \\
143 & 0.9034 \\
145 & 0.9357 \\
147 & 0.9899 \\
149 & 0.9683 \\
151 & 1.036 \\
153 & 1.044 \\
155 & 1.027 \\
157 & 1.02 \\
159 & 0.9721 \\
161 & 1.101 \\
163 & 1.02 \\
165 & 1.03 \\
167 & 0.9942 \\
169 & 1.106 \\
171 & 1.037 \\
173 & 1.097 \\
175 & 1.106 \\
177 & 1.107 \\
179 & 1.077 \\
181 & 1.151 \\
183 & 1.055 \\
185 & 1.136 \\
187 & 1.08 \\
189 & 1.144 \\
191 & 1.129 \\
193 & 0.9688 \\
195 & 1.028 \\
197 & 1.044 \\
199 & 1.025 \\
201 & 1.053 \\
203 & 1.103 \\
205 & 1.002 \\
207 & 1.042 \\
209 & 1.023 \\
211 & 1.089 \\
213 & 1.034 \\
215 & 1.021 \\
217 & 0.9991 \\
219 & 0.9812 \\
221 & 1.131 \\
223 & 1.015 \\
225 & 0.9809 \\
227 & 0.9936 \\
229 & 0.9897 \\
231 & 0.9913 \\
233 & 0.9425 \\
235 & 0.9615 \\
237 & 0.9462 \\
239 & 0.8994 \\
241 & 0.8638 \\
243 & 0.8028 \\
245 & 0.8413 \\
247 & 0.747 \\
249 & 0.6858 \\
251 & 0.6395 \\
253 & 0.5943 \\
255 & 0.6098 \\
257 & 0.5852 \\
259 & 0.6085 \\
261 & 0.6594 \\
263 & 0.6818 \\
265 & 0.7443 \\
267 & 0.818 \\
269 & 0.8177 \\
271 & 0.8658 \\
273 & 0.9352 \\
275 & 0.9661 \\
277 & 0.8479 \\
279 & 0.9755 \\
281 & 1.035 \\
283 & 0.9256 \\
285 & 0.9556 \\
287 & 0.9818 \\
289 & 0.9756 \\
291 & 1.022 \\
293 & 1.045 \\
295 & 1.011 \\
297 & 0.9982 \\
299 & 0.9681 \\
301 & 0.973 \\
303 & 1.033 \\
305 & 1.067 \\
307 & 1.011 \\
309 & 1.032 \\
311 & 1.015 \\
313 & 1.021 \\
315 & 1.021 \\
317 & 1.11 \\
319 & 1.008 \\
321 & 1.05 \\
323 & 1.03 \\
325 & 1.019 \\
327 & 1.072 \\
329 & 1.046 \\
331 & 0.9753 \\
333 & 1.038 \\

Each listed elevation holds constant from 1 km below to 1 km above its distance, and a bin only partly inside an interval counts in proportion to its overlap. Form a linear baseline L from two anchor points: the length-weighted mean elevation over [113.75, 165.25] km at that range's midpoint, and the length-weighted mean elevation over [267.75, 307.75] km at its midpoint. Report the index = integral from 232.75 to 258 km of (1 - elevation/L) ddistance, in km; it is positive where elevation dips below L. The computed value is 5.0 km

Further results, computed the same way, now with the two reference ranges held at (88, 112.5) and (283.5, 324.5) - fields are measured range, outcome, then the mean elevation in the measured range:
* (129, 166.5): 3.4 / 0.949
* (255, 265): 3.7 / 0.642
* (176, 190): -0.9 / 1.11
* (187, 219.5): -0.3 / 1.04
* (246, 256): 3.6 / 0.655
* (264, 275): 1.9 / 0.848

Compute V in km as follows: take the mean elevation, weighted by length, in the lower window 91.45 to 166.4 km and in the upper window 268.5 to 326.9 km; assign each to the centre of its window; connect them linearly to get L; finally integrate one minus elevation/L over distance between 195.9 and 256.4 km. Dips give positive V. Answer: 3.5 km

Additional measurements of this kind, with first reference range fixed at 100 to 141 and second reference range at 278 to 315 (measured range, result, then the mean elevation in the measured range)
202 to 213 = -0.8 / 1.05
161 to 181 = -2.0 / 1.07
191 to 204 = -0.8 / 1.04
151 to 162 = -0.7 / 1.03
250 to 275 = 6.8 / 0.723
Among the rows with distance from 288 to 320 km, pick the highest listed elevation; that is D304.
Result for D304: 1.11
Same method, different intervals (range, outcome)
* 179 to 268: 1.151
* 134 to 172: 1.106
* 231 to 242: 0.9913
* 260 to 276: 0.9661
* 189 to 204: 1.144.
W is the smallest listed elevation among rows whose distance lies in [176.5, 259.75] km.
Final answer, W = 0.5852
